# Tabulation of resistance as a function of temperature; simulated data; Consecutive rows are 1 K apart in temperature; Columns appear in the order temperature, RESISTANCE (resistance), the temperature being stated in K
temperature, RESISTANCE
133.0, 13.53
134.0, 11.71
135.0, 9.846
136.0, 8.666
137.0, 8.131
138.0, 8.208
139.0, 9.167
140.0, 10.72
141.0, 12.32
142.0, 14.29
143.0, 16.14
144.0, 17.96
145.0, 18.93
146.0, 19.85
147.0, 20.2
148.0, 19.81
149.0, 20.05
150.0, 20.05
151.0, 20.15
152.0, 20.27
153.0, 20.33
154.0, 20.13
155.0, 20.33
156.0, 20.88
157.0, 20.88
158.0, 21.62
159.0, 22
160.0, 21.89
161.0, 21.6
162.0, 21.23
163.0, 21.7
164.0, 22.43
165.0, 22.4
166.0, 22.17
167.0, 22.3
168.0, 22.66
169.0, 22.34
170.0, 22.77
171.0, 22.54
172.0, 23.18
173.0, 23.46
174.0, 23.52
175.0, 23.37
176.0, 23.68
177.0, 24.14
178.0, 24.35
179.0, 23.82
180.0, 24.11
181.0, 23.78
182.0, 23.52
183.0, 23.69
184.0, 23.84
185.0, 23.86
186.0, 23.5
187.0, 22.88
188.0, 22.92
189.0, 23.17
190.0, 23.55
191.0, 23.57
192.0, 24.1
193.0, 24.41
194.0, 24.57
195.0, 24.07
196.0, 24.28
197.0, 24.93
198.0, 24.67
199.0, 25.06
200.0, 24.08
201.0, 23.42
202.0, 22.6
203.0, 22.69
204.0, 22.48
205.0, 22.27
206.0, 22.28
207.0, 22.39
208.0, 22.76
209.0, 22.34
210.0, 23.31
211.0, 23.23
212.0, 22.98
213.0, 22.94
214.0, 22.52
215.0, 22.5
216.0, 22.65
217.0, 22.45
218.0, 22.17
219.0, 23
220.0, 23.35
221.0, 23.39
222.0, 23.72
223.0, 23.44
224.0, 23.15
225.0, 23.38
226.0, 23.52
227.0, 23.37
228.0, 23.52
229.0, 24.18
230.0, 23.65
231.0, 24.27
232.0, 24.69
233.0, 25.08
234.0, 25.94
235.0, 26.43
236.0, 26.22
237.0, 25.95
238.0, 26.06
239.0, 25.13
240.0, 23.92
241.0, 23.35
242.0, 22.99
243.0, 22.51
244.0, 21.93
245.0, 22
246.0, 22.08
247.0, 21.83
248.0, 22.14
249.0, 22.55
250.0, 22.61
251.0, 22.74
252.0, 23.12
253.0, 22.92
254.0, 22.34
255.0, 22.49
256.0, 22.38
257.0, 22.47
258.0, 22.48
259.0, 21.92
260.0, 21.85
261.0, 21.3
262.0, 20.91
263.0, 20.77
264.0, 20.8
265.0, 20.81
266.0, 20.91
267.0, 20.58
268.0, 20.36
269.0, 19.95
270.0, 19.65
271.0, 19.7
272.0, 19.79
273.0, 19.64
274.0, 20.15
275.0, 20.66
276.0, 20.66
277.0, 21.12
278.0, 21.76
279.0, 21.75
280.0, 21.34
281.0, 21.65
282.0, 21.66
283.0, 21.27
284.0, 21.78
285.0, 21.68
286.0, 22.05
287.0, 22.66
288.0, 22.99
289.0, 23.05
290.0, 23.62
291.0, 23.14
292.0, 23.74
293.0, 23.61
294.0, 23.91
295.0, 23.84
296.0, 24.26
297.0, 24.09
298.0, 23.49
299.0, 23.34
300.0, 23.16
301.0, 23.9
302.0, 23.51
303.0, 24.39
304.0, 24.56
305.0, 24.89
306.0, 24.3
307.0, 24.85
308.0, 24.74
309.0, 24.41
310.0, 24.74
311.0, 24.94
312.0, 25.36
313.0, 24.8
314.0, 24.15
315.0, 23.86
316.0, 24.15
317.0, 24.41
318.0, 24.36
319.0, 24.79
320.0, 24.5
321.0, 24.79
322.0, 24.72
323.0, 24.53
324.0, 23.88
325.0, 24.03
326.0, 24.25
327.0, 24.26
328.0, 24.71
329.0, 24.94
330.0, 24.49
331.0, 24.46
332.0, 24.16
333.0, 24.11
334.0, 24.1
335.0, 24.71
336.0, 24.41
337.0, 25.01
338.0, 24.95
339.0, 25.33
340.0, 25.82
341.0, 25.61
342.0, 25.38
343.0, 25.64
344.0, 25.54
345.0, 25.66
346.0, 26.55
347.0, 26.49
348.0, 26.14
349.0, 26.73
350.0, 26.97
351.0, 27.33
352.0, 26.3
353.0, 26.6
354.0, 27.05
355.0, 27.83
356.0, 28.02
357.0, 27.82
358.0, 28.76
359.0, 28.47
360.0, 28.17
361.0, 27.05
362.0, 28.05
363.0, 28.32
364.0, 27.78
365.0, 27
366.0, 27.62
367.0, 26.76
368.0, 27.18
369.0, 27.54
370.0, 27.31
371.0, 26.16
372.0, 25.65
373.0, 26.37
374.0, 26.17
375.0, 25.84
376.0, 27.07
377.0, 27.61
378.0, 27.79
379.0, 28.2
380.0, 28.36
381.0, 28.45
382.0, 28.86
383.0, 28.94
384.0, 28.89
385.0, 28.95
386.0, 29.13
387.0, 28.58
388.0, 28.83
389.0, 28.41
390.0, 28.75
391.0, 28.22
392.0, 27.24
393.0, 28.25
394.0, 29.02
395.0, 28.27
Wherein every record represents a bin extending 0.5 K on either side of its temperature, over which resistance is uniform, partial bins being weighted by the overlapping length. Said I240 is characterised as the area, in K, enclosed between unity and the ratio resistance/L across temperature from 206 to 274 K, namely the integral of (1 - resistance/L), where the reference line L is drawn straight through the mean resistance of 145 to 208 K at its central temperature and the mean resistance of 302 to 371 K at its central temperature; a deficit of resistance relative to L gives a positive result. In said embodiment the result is 3.16 K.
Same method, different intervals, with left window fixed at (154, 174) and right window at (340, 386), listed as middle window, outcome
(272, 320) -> 4.32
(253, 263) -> 1.01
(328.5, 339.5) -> 0.77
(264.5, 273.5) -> 1.67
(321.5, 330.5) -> 0.63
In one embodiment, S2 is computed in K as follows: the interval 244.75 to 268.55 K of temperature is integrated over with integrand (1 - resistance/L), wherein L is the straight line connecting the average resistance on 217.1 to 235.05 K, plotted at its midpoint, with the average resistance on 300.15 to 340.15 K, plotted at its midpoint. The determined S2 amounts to 2.2 K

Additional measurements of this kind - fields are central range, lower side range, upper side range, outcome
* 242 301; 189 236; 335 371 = 6.9 K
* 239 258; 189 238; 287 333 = 1.0 K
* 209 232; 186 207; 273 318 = 0.2 K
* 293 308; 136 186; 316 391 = 0.4 K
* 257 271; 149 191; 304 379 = 1.9 K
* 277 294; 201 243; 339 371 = 1.9 K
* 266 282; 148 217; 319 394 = 2.7 K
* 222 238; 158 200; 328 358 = -0.3 K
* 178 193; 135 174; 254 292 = -3.1 K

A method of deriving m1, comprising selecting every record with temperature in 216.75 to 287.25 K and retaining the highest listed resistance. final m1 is 26.43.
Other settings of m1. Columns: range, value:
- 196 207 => 25.06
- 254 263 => 22.49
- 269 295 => 23.91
